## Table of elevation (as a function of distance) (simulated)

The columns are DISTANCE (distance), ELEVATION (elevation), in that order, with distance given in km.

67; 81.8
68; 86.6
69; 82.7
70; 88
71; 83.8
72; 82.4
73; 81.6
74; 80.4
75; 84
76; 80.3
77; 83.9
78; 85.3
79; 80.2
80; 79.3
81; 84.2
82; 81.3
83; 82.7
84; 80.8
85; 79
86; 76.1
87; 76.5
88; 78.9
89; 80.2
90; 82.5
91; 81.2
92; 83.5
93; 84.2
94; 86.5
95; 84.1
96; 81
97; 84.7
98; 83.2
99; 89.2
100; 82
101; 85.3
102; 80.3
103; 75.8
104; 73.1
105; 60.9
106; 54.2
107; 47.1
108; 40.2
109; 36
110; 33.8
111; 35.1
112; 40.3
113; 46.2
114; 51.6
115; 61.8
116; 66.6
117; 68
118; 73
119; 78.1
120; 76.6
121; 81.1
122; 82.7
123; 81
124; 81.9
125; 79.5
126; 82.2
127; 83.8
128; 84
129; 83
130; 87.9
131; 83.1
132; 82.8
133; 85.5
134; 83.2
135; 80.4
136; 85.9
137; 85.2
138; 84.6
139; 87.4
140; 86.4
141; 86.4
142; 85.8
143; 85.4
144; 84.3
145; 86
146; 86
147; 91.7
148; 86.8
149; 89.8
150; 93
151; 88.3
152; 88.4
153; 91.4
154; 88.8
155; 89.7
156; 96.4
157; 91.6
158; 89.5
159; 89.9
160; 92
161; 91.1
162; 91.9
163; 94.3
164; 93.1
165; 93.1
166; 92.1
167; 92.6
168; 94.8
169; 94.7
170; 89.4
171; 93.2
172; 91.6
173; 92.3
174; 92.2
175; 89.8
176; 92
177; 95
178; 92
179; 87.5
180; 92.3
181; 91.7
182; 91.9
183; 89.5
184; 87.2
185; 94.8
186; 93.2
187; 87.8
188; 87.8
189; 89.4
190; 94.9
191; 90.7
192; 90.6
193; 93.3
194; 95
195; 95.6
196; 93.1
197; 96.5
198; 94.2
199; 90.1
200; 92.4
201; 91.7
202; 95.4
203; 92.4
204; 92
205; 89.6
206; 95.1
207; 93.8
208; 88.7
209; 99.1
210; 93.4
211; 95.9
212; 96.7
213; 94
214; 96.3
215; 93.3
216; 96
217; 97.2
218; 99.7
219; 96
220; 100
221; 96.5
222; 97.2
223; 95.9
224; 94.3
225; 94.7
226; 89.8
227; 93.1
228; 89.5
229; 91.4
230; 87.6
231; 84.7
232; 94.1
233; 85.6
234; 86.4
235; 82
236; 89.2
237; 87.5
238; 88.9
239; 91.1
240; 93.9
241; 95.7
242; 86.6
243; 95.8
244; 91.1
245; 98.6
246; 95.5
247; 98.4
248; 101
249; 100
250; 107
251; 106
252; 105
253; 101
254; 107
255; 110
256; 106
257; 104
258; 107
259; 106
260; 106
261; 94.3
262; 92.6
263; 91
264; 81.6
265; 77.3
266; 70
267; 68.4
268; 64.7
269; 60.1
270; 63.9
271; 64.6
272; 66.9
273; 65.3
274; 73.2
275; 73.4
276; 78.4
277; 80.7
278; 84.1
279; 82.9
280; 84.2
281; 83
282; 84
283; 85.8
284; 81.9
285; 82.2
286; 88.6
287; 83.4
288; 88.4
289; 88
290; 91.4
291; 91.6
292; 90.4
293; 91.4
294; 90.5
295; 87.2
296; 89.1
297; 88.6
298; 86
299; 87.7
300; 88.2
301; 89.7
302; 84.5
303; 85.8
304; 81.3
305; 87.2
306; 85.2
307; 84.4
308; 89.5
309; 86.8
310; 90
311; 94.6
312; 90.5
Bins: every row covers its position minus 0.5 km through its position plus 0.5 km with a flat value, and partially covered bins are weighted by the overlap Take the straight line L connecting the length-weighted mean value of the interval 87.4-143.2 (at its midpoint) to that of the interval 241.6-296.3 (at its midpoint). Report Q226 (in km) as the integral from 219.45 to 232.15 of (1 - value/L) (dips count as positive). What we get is -1.3 km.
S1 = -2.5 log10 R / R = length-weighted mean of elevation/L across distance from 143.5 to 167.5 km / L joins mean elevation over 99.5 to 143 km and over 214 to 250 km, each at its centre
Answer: -0.15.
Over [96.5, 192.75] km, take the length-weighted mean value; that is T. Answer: 82.4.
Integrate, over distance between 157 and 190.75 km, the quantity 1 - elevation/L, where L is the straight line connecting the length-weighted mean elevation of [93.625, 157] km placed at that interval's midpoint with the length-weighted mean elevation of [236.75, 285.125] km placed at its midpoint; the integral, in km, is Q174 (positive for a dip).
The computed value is -4.3 km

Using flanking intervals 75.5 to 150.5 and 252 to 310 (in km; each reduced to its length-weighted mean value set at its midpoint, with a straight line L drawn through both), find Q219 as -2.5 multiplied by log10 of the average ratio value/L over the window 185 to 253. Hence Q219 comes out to -0.14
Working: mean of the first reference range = 77.1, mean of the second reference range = 85.9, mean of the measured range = 93.7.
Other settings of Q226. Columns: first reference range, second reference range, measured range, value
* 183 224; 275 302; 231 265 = -2.4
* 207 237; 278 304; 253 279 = 1.4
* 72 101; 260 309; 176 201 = -2.9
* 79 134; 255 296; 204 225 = -3.9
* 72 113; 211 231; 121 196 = -4.1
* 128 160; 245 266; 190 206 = 0.0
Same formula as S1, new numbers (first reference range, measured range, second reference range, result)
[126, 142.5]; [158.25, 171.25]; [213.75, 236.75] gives -0.06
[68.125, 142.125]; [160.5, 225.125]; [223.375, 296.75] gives -0.12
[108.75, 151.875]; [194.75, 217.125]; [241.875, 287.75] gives -0.13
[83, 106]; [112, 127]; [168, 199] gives 0.17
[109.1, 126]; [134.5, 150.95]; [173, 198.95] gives -0.16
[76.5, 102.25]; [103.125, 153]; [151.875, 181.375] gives 0.17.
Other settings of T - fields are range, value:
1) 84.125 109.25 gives 75.1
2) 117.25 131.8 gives 81.1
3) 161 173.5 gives 92.7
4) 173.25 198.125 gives 91.9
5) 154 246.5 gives 92.4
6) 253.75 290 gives 84.1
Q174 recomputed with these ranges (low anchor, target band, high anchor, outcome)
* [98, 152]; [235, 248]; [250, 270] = -0.39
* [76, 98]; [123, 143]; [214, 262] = 0.46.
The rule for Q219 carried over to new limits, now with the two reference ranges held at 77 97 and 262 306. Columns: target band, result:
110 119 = 0.42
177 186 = -0.12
